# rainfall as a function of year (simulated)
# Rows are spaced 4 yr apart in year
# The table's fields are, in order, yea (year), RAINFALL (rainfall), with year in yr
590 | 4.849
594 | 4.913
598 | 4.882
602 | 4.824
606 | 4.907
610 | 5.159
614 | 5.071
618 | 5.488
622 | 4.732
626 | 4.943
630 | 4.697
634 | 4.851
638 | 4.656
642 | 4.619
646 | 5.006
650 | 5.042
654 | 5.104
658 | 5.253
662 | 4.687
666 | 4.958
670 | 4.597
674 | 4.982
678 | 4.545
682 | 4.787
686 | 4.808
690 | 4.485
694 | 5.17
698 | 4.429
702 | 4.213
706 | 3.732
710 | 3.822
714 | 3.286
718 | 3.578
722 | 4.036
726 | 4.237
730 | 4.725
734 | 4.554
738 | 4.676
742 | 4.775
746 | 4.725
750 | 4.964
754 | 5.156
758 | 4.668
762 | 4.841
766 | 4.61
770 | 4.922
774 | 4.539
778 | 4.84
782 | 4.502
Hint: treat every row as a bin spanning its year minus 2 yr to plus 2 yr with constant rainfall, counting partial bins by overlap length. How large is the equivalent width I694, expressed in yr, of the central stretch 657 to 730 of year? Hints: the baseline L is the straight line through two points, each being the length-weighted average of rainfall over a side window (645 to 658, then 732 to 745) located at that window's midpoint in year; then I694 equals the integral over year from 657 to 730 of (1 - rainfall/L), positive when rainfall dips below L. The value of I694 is 7.1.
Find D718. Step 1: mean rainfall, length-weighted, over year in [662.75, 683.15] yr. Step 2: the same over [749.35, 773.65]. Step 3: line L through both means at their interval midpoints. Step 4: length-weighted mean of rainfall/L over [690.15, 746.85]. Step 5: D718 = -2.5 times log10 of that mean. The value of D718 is 0.125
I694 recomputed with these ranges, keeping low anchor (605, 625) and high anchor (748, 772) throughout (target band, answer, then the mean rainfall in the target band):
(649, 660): -0.3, 5.14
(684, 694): 0.4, 4.75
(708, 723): 3.9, 3.66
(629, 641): 0.8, 4.73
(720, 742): 1.9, 4.48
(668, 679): 0.6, 4.72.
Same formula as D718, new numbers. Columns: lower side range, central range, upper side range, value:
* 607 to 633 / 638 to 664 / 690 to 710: -0.04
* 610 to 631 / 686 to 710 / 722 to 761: 0.10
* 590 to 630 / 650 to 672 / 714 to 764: -0.03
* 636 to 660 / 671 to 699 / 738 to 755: 0.04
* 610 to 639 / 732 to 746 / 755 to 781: 0.02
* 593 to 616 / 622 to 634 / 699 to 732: -0.01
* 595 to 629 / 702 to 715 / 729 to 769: 0.28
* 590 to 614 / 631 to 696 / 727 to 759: 0.00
